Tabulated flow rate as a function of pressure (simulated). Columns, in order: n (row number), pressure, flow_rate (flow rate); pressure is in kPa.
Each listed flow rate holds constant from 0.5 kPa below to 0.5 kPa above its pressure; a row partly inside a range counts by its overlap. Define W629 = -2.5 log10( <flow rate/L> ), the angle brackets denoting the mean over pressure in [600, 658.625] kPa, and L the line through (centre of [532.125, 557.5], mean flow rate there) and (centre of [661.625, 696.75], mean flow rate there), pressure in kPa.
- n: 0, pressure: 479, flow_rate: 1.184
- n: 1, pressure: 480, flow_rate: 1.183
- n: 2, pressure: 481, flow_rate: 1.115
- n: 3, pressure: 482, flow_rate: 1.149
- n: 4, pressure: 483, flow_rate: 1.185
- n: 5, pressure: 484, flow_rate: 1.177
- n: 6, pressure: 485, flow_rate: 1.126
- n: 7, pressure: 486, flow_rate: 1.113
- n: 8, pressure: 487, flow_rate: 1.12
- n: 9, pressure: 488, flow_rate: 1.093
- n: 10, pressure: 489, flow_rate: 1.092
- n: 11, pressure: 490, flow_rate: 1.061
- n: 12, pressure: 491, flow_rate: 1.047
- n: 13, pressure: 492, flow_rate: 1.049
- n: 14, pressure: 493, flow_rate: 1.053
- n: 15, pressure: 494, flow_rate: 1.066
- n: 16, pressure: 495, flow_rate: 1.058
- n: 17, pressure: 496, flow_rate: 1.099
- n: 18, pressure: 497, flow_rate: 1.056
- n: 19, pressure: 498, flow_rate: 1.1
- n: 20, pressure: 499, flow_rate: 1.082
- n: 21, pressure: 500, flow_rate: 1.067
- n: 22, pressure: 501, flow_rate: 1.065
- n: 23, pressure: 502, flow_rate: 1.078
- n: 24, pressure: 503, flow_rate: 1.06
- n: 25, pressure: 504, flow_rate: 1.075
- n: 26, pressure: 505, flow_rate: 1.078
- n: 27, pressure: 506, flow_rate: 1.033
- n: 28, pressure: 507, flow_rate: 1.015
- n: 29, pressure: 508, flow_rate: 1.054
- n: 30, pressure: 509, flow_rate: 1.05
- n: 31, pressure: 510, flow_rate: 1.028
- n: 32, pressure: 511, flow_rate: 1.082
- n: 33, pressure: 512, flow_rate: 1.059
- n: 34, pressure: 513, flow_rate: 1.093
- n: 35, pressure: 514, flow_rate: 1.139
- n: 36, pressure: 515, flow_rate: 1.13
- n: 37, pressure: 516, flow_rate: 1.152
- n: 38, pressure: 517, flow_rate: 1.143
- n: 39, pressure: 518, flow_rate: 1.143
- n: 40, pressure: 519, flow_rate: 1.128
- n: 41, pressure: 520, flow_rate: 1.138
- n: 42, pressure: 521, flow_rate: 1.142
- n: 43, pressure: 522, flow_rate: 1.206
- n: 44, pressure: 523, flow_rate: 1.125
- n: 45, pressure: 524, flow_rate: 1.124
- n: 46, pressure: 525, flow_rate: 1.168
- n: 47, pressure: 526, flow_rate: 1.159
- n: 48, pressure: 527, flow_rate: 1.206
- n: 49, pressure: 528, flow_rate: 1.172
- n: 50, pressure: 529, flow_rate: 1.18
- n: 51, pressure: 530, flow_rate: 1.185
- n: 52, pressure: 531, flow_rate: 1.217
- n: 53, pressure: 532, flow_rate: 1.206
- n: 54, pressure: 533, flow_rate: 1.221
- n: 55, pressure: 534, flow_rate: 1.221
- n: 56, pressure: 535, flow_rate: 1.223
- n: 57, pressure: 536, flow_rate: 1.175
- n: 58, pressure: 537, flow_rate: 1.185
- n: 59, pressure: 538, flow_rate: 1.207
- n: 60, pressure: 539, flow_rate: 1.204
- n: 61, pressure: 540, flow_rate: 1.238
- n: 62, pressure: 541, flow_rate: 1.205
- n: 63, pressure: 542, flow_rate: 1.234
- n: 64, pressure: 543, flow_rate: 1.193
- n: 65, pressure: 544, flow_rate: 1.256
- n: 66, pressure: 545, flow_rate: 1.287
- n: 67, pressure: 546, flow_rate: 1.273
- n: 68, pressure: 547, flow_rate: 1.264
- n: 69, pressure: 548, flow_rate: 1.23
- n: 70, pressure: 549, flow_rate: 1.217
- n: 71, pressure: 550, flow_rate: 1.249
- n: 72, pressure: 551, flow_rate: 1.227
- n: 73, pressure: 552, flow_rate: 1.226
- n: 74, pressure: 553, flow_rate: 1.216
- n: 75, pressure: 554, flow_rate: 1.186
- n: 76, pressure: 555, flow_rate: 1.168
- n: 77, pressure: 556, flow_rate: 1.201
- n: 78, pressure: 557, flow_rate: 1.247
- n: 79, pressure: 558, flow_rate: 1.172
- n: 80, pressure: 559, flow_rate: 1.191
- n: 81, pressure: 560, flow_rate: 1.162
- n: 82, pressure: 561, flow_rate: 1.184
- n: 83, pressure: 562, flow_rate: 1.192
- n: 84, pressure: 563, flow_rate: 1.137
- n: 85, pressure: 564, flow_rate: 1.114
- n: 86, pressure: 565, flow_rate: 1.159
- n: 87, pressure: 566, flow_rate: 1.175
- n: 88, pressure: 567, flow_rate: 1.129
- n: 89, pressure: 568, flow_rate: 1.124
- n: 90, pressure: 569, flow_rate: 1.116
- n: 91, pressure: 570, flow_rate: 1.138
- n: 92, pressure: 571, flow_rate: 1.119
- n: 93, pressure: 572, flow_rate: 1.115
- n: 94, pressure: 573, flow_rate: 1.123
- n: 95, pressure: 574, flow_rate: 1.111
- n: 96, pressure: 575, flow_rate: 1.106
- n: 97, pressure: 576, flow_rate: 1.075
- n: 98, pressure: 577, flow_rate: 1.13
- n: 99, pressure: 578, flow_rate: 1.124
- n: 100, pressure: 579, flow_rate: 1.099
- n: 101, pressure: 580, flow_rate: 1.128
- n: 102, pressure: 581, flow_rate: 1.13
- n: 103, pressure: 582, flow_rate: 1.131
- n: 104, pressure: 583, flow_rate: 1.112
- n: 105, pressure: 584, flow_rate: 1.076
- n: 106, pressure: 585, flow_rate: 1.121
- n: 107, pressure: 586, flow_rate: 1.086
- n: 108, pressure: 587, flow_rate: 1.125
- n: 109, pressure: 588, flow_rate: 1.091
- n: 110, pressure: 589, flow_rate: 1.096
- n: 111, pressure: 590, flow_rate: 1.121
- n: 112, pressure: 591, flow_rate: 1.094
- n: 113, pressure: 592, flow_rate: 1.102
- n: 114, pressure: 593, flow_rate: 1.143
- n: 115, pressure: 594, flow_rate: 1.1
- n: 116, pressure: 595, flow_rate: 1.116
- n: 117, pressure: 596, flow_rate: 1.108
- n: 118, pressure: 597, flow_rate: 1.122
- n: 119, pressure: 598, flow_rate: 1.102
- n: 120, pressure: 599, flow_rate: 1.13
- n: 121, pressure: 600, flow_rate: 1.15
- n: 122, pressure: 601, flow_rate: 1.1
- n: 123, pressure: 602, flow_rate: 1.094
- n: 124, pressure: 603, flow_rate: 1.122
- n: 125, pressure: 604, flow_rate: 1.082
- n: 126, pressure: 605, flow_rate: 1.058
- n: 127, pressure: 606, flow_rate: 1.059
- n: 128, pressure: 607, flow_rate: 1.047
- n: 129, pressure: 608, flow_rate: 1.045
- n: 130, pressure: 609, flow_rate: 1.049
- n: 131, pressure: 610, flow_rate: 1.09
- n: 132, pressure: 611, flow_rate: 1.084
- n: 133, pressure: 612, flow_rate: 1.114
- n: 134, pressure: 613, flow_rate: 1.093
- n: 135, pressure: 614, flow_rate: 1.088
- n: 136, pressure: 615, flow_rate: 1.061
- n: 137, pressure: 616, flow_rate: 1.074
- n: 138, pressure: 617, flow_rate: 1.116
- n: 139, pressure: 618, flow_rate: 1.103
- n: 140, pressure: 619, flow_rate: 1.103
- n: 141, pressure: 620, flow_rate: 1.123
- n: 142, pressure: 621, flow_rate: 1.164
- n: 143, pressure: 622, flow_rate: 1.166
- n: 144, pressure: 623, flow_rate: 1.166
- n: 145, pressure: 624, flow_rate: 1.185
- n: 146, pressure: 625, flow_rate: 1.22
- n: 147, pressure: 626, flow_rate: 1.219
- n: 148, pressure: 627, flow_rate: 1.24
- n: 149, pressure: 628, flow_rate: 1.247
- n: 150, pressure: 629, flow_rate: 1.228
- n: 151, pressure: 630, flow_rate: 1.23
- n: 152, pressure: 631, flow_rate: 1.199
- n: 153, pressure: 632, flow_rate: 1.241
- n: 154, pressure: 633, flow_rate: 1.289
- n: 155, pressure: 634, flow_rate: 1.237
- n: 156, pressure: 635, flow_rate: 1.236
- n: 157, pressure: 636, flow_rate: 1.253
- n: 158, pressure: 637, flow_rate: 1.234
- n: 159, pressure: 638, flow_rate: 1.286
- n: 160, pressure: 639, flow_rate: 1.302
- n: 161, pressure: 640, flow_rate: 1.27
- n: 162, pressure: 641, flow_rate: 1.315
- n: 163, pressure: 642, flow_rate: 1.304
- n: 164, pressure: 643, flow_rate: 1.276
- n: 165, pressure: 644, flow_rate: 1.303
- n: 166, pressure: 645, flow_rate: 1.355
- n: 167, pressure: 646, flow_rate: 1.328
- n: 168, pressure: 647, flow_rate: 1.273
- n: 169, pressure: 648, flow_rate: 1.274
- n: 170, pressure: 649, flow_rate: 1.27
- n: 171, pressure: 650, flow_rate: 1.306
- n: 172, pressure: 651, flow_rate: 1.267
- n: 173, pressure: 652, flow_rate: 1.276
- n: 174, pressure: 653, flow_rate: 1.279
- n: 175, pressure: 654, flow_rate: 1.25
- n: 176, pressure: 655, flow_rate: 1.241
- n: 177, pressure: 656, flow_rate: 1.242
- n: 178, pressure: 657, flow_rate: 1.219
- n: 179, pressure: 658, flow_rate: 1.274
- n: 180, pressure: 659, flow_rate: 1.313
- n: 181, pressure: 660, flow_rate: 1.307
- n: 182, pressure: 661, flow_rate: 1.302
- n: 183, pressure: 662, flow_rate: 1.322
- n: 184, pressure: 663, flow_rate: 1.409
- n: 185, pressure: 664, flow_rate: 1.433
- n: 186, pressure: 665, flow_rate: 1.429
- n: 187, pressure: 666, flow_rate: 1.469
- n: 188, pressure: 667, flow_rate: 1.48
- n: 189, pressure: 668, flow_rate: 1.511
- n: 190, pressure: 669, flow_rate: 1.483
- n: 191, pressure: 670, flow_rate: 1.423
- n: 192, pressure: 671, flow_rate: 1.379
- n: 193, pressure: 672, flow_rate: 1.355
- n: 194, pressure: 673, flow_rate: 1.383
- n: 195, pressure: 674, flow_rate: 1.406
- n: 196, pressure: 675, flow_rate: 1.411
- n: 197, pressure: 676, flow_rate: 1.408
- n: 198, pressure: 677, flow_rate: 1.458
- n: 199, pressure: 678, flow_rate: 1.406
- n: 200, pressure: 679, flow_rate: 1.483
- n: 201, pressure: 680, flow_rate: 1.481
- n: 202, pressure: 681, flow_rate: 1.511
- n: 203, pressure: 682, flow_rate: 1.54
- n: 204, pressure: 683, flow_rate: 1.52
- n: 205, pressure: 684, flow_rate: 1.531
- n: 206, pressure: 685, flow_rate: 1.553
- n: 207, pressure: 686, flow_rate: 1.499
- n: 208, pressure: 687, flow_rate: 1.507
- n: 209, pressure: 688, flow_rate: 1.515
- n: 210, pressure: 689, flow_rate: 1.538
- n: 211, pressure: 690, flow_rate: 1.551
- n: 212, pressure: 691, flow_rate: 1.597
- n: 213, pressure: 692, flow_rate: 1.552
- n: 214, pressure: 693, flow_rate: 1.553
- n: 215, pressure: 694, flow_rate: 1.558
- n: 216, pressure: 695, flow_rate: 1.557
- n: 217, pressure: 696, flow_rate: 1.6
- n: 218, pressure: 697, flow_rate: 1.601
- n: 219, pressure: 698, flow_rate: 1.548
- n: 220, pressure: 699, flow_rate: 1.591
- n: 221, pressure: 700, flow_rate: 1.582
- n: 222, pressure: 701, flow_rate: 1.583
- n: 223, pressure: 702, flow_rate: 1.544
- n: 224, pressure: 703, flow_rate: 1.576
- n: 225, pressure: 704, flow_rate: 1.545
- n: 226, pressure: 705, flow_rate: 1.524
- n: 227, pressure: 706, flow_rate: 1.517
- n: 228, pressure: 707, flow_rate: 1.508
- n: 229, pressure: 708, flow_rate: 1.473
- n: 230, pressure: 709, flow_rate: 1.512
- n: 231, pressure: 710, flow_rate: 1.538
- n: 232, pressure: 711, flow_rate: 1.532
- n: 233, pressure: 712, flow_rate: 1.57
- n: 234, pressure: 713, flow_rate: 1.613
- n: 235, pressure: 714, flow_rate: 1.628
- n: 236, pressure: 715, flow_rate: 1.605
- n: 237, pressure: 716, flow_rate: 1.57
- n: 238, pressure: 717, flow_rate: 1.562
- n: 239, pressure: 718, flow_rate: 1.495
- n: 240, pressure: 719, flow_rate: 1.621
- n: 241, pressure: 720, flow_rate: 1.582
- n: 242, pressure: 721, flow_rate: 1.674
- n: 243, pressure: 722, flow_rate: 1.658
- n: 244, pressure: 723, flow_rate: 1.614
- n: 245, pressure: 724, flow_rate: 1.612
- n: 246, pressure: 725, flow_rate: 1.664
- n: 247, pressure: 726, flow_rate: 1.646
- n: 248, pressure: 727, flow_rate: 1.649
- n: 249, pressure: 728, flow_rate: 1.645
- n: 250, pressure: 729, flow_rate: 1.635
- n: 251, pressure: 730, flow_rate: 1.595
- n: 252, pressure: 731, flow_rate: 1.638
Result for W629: 0.16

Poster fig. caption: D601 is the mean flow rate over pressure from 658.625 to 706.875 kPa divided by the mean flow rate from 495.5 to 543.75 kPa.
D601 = 1.31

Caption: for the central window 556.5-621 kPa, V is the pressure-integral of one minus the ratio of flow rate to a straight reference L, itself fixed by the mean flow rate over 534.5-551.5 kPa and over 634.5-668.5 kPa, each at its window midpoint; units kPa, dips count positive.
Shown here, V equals 7.5 kPa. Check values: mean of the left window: 1.23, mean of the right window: 1.31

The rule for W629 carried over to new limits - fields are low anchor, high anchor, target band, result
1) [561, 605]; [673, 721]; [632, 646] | 0.034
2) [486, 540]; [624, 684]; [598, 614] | 0.159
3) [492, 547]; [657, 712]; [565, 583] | 0.119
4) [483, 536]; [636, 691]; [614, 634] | 0.118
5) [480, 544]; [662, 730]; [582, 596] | 0.172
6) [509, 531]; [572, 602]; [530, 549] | -0.086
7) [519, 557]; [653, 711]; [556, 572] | 0.084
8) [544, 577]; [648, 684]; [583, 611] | 0.138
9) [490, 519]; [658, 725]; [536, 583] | 0.025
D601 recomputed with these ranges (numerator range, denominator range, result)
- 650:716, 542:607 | 1.28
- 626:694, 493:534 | 1.23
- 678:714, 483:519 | 1.42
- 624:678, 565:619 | 1.19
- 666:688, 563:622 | 1.32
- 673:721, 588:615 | 1.40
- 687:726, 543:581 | 1.34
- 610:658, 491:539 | 1.09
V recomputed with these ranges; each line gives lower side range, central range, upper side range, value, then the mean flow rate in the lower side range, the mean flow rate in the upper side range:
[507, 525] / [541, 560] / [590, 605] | -1.9 kPa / 1.11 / 1.11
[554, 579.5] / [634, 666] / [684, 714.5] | 2.4 kPa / 1.15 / 1.55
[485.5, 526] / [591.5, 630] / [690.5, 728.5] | 6.3 kPa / 1.09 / 1.58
